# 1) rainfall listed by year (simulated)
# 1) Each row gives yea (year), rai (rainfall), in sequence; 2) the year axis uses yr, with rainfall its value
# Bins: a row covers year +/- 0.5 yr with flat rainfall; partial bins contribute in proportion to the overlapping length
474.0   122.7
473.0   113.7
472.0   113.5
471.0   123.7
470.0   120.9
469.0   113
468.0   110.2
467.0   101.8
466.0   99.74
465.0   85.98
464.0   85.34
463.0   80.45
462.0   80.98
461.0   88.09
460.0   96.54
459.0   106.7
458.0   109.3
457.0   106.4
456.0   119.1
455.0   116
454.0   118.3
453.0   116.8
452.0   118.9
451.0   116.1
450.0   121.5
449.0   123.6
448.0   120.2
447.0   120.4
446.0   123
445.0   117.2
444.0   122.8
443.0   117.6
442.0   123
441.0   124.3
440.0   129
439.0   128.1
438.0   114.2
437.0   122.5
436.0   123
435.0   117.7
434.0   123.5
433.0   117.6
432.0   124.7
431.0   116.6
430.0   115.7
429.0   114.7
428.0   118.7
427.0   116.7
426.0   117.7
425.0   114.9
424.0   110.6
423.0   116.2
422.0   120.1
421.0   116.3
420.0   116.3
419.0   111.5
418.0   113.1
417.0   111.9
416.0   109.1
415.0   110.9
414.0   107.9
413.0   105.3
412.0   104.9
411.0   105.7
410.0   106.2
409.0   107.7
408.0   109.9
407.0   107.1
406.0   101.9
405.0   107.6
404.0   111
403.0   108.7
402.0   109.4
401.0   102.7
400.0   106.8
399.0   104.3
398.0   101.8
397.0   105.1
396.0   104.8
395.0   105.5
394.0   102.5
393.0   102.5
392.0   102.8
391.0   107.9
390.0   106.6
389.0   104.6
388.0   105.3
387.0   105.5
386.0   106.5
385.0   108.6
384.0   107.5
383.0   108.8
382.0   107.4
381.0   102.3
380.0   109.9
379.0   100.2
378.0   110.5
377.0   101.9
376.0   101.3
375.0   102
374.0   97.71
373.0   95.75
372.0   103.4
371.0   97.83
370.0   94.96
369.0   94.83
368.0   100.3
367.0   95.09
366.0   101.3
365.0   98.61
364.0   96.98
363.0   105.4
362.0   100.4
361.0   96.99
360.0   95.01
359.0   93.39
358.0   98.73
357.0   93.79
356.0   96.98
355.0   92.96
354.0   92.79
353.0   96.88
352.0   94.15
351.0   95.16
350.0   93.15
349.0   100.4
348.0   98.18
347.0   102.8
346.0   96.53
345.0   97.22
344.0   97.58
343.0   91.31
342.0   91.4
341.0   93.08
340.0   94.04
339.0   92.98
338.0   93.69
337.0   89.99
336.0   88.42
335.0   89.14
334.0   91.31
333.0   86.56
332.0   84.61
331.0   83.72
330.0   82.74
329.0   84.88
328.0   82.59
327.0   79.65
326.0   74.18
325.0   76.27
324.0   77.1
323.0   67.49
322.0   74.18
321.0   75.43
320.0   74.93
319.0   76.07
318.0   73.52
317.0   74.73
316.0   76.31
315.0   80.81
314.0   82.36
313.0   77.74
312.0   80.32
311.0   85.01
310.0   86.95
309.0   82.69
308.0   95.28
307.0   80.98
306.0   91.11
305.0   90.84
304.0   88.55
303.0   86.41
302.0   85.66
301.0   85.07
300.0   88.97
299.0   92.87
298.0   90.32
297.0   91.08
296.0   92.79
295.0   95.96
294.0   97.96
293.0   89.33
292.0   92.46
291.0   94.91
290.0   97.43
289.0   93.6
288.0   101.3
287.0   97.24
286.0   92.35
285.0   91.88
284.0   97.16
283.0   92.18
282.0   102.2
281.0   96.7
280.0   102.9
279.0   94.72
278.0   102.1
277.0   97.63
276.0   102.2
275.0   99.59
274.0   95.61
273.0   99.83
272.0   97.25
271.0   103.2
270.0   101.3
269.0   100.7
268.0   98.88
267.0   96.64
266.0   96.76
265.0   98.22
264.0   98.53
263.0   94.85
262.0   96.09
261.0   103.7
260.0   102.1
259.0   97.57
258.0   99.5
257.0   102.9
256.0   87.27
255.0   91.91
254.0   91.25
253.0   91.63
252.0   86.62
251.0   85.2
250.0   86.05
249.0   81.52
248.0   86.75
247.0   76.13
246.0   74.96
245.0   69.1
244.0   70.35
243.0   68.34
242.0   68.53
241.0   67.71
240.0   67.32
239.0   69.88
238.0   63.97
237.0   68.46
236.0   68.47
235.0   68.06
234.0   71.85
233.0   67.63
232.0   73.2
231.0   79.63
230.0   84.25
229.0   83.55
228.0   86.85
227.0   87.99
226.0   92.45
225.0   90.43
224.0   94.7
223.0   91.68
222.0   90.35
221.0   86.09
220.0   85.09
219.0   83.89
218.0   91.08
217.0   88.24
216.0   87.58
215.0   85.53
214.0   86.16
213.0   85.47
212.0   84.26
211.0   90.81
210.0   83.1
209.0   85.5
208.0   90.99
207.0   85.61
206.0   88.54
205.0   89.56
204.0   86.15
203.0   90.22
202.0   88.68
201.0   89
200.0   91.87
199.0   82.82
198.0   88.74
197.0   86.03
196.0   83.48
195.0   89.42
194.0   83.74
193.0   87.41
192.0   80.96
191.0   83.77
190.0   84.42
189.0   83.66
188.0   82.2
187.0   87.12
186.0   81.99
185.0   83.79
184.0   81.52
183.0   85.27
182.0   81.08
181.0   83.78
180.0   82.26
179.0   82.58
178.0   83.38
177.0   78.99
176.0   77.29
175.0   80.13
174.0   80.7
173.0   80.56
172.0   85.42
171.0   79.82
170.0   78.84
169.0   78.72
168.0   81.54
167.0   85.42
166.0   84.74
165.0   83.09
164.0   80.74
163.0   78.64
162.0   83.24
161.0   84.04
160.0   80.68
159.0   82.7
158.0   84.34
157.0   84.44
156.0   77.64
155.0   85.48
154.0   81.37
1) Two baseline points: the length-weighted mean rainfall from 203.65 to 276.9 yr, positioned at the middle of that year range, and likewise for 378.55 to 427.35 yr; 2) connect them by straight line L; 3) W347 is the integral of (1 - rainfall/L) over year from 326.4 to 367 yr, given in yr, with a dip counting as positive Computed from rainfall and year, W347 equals 3.00 yr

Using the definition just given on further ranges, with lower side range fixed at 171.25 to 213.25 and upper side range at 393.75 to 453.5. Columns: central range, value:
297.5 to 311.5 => 1.6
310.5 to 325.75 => 3.6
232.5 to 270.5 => 3.2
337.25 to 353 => 1.3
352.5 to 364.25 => 1.0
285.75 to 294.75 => 0.2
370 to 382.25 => 0.7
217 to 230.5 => 0.1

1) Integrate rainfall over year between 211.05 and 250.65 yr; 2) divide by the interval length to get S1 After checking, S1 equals 80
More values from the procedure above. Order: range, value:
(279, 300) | 95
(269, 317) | 92.3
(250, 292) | 96.7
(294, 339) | 84.1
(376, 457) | 112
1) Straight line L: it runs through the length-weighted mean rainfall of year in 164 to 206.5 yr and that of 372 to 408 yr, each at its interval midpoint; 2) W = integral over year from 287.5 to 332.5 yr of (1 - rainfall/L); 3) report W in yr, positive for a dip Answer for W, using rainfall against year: 5.5 yr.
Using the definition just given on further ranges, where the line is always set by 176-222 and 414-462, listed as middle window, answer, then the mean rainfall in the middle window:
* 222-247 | 3.75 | 76.5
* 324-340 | 2.68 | 85.4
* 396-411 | 0.71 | 106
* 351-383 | 2.37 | 99.1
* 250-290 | -0.93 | 96.8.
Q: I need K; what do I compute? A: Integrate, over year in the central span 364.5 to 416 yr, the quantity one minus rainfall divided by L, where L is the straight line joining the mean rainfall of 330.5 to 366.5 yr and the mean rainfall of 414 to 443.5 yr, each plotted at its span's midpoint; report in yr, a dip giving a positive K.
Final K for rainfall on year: 1.05 yr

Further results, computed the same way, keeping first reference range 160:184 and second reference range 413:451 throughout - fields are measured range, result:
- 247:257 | 0.6 yr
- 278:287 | 0.0 yr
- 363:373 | 1.0 yr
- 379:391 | 0.5 yr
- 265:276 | -0.4 yr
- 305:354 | 8.3 yr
